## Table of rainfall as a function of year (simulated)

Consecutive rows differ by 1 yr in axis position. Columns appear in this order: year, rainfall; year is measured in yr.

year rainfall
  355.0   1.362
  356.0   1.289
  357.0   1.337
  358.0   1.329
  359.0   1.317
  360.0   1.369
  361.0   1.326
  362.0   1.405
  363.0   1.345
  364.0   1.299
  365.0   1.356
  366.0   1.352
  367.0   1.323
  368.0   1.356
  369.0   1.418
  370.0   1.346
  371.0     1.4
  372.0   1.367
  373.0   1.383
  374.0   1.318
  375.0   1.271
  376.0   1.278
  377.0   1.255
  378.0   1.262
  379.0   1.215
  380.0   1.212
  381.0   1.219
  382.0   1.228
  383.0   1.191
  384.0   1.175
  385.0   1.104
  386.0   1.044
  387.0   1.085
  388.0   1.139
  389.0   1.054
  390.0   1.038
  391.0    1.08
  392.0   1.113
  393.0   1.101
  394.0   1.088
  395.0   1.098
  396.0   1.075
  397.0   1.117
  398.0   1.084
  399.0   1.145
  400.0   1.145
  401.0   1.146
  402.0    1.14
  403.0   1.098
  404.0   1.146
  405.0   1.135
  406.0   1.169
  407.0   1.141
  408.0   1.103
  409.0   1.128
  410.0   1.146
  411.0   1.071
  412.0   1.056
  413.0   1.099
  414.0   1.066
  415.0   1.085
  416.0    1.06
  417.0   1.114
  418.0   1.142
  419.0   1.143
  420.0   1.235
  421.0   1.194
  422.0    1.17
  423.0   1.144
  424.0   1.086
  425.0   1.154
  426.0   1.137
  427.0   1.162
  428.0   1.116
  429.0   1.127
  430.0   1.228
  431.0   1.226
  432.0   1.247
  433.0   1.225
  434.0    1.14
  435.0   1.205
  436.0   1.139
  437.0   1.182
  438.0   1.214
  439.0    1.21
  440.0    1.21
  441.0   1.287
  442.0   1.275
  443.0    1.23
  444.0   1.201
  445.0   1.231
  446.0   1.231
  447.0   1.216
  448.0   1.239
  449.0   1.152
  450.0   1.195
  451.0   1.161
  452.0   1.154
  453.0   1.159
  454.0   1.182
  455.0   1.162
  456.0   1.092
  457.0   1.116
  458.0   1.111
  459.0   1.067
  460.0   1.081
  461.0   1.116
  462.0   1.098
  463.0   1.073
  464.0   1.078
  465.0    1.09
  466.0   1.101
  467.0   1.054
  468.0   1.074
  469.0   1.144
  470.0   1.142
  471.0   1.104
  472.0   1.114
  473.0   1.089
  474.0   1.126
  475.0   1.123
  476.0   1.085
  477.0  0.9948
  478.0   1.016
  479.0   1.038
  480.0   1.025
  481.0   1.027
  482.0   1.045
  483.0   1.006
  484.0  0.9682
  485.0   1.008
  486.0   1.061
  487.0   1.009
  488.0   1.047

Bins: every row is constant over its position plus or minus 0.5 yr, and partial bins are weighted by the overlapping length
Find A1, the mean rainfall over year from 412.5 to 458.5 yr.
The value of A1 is 1.17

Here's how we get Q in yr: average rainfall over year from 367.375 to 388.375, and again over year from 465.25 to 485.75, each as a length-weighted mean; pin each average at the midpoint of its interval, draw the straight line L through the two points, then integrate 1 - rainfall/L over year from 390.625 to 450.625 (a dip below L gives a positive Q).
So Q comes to 0.7 yr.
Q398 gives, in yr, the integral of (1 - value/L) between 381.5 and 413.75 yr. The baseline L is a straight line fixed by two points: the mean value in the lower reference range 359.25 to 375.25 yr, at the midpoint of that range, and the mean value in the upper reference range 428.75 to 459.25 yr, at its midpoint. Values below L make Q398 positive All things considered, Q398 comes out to 4.33 yr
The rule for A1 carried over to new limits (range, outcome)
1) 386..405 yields 1.1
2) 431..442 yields 1.21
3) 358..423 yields 1.19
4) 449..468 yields 1.12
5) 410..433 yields 1.14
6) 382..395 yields 1.11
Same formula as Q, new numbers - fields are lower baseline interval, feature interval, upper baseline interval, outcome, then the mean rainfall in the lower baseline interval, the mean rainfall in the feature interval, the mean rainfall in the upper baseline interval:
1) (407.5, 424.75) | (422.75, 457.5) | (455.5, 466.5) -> -2.5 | 1.12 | 1.18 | 1.09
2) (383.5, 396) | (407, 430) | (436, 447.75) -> 0.7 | 1.09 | 1.13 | 1.22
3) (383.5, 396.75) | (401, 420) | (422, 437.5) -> 0.2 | 1.09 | 1.12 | 1.17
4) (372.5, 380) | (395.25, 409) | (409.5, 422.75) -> 0.6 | 1.28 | 1.13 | 1.12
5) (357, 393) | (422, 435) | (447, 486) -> -0.1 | 1.26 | 1.17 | 1.1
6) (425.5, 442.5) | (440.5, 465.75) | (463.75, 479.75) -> -0.4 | 1.2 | 1.16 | 1.08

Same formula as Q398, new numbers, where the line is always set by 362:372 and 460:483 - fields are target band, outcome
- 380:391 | 1.5 yr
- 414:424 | 0.7 yr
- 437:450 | -0.8 yr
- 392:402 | 1.3 yr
